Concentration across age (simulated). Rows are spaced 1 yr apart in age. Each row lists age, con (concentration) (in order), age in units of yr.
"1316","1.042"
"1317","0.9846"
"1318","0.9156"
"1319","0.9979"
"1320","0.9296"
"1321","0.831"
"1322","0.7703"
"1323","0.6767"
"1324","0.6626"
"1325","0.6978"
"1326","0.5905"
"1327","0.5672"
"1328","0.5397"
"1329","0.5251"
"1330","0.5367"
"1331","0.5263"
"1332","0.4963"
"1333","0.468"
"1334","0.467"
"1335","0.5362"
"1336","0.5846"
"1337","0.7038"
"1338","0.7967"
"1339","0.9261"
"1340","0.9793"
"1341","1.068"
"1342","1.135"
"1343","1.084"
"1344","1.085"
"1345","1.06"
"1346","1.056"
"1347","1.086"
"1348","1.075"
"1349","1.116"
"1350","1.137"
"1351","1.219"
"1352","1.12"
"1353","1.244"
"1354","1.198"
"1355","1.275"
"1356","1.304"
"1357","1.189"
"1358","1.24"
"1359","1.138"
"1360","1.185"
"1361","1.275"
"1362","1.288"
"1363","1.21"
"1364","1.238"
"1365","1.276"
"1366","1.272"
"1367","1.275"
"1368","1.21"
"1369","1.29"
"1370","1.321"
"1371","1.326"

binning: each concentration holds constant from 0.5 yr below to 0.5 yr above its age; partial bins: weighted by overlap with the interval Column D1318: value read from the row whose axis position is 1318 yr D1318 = 0.9156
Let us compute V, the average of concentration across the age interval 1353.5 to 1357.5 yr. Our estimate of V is 1.24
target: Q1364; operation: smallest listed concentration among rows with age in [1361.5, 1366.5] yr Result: 1.21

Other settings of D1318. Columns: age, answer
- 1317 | 0.9846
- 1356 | 1.304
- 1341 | 1.068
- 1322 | 0.7703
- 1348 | 1.075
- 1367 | 1.275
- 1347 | 1.086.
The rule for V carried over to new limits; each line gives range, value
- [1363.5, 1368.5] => 1.25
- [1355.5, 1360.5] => 1.21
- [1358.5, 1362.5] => 1.22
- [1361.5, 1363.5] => 1.25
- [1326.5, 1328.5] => 0.553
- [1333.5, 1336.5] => 0.529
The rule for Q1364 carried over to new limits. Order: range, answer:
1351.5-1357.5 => 1.12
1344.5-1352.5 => 1.056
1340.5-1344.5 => 1.068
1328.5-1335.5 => 0.467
